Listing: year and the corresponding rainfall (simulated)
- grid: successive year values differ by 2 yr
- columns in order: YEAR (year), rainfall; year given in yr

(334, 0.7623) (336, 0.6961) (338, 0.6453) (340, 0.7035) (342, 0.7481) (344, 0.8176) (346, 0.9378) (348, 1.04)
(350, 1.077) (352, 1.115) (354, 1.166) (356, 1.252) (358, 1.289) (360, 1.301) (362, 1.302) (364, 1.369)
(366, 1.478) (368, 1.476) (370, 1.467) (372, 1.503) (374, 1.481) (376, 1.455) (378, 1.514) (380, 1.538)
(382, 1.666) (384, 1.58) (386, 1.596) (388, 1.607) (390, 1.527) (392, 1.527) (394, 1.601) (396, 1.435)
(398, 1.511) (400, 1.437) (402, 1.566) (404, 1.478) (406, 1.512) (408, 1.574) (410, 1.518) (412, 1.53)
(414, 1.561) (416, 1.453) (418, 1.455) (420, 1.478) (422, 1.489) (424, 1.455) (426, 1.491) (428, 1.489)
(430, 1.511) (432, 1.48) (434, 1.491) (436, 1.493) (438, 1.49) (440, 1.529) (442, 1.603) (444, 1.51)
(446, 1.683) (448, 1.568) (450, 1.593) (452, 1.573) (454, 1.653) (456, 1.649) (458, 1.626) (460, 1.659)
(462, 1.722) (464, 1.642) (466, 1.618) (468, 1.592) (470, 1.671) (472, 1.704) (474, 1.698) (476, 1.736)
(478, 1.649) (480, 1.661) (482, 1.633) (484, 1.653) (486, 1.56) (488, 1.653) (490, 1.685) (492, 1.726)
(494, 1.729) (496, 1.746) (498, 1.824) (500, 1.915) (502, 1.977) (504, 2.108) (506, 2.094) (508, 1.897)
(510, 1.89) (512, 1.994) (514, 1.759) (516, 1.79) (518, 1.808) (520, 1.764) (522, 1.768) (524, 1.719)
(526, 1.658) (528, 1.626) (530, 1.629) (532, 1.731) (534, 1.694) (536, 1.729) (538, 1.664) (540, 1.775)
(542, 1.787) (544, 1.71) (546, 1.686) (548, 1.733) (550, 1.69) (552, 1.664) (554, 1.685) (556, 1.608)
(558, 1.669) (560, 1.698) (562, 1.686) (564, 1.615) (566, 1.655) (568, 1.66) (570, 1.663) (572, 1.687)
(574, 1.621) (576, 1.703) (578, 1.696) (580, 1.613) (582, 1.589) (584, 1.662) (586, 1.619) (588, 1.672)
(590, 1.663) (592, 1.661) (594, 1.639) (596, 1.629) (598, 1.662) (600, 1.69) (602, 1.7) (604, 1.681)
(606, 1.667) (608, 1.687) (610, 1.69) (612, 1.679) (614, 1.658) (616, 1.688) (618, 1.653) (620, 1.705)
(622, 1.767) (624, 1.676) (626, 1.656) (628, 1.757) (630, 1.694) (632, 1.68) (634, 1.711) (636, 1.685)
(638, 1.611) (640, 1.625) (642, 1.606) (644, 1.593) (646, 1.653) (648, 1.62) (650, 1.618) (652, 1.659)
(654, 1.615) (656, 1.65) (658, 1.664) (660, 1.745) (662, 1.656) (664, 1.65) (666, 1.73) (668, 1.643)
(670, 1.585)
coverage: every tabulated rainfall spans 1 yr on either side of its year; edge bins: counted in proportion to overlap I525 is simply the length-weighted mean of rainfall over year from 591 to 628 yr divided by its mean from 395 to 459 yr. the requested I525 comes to 1.1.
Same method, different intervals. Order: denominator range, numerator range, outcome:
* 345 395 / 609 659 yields 1.19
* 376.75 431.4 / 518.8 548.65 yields 1.13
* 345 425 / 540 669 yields 1.17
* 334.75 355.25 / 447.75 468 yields 1.82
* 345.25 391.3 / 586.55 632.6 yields 1.21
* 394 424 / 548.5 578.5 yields 1.11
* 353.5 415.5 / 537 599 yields 1.13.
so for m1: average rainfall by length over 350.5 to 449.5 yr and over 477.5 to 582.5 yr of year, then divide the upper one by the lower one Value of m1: 1.17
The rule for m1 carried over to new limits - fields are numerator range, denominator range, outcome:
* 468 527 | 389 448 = 1.17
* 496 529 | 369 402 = 1.21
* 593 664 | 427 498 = 1.03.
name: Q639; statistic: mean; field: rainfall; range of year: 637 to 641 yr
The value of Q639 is 1.62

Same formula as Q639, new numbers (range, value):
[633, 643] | 1.65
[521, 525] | 1.74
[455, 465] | 1.66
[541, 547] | 1.73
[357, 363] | 1.3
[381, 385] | 1.62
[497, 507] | 1.98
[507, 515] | 1.89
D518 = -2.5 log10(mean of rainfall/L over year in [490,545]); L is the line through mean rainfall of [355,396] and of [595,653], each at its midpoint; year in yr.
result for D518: -0.13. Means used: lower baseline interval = 1.48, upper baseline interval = 1.67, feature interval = 1.79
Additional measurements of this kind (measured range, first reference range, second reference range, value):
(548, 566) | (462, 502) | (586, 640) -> 0.01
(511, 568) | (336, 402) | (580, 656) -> -0.11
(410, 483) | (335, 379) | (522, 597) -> -0.13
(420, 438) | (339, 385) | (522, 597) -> -0.06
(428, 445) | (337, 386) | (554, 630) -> -0.09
